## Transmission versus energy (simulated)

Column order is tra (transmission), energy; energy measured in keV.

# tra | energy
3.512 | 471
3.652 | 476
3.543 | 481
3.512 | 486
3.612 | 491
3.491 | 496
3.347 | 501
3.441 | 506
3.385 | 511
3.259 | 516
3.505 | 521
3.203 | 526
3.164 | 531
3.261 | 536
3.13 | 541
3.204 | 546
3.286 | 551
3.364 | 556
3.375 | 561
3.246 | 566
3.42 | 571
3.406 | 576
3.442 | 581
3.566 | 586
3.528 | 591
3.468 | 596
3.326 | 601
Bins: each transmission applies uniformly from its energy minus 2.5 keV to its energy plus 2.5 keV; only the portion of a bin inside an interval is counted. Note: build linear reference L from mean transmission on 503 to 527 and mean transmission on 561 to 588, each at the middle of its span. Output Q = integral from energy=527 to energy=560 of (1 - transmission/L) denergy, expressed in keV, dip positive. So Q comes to 1.44 keV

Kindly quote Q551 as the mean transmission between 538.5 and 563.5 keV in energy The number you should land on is 3.27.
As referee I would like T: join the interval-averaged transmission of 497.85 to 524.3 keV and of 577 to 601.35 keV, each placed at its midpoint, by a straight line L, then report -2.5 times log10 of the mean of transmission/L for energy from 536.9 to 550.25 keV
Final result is 0.07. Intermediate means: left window 3.38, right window 3.47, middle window 3.19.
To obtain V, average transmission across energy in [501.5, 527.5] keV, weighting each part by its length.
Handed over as 3.36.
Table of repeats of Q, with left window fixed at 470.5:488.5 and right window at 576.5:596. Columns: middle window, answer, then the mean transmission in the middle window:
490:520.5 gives 1.1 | 3.42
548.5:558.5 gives 0.5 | 3.33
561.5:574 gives 0.6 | 3.34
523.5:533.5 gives 1.0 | 3.18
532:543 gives 1.0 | 3.19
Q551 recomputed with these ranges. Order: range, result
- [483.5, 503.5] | 3.49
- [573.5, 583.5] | 3.42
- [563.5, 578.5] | 3.36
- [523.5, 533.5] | 3.18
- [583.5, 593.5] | 3.55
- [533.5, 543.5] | 3.2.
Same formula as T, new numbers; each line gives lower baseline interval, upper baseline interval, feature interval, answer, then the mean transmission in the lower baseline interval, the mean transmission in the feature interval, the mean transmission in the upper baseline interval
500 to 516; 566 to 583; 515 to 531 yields 0.02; 3.37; 3.3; 3.4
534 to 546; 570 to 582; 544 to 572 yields 0.00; 3.19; 3.31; 3.42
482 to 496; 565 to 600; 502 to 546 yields 0.07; 3.55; 3.29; 3.44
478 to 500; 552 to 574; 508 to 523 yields 0.03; 3.53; 3.38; 3.35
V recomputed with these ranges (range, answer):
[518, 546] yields 3.25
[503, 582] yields 3.32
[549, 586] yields 3.38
